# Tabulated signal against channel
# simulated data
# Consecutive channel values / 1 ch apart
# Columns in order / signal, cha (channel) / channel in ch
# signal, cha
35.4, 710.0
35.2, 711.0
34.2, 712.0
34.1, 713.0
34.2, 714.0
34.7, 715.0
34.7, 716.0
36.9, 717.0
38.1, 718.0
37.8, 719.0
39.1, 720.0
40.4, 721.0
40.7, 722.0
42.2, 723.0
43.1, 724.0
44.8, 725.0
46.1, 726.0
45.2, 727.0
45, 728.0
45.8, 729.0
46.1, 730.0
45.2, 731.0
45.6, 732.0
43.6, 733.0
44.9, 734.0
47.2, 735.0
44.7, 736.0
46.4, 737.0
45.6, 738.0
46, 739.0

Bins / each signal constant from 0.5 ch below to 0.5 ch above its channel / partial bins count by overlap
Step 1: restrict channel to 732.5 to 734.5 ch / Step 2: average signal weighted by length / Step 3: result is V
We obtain 44.2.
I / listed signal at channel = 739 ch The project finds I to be 46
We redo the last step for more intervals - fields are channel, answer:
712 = 34.2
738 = 45.6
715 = 34.7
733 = 43.6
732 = 45.6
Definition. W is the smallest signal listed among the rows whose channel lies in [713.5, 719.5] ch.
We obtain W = 34.2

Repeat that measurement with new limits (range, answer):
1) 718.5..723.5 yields 37.8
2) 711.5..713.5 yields 34.1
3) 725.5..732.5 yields 45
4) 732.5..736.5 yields 43.6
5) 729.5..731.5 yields 45.2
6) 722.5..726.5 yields 42.2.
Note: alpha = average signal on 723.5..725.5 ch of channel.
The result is 44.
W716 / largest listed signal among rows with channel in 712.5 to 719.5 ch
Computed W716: 38.1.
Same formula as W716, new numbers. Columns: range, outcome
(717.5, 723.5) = 42.2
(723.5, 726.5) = 46.1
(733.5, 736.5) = 47.2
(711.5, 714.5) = 34.2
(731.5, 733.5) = 45.6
